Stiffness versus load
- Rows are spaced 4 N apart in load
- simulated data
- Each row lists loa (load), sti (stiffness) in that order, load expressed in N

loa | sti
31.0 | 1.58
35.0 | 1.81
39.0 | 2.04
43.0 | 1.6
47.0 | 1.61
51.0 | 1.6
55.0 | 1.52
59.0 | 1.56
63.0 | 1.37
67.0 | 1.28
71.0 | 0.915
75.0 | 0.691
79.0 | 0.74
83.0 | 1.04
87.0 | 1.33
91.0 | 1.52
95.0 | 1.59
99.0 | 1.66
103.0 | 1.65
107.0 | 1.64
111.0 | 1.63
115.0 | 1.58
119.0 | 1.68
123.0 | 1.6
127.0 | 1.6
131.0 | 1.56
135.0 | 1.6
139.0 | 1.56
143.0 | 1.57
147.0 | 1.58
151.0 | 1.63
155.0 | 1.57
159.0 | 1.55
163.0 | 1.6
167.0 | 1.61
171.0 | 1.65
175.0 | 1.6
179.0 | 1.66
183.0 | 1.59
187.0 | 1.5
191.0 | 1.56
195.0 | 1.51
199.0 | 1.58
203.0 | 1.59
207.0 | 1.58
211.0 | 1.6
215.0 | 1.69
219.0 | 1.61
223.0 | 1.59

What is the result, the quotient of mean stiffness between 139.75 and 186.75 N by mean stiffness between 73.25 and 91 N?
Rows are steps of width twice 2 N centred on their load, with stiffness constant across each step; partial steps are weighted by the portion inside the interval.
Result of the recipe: 1.57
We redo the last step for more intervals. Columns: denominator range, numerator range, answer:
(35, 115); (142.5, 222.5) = 1.11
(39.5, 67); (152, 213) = 1.02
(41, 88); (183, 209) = 1.23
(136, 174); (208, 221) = 1.02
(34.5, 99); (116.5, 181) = 1.15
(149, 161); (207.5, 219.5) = 1.03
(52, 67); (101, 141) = 1.10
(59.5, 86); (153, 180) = 1.53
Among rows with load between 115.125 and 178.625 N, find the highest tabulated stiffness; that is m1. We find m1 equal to 1.68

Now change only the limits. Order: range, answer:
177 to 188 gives 1.66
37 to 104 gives 2.04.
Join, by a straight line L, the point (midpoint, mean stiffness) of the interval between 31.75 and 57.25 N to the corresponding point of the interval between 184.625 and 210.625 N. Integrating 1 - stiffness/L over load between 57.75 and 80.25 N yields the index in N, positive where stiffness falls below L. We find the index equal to 7.8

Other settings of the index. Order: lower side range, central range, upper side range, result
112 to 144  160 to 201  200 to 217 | 0.6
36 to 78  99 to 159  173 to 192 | -3.7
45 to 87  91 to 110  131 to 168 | -3.3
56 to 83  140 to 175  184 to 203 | -4.4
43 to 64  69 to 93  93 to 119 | 8.3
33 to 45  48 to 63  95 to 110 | 2.0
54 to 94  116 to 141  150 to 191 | -3.2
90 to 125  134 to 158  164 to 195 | 0.3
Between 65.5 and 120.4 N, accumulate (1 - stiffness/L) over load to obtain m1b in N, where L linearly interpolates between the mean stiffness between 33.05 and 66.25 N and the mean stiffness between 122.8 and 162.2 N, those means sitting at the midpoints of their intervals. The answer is 8.7 N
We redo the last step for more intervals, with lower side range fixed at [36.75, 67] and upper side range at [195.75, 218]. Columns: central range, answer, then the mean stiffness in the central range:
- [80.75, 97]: 2.4 N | 1.36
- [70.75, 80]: 4.8 N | 0.761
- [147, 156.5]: 0.0 N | 1.6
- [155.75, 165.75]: 0.1 N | 1.58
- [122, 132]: 0.1 N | 1.59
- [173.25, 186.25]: 0.0 N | 1.61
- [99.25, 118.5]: -0.4 N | 1.63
